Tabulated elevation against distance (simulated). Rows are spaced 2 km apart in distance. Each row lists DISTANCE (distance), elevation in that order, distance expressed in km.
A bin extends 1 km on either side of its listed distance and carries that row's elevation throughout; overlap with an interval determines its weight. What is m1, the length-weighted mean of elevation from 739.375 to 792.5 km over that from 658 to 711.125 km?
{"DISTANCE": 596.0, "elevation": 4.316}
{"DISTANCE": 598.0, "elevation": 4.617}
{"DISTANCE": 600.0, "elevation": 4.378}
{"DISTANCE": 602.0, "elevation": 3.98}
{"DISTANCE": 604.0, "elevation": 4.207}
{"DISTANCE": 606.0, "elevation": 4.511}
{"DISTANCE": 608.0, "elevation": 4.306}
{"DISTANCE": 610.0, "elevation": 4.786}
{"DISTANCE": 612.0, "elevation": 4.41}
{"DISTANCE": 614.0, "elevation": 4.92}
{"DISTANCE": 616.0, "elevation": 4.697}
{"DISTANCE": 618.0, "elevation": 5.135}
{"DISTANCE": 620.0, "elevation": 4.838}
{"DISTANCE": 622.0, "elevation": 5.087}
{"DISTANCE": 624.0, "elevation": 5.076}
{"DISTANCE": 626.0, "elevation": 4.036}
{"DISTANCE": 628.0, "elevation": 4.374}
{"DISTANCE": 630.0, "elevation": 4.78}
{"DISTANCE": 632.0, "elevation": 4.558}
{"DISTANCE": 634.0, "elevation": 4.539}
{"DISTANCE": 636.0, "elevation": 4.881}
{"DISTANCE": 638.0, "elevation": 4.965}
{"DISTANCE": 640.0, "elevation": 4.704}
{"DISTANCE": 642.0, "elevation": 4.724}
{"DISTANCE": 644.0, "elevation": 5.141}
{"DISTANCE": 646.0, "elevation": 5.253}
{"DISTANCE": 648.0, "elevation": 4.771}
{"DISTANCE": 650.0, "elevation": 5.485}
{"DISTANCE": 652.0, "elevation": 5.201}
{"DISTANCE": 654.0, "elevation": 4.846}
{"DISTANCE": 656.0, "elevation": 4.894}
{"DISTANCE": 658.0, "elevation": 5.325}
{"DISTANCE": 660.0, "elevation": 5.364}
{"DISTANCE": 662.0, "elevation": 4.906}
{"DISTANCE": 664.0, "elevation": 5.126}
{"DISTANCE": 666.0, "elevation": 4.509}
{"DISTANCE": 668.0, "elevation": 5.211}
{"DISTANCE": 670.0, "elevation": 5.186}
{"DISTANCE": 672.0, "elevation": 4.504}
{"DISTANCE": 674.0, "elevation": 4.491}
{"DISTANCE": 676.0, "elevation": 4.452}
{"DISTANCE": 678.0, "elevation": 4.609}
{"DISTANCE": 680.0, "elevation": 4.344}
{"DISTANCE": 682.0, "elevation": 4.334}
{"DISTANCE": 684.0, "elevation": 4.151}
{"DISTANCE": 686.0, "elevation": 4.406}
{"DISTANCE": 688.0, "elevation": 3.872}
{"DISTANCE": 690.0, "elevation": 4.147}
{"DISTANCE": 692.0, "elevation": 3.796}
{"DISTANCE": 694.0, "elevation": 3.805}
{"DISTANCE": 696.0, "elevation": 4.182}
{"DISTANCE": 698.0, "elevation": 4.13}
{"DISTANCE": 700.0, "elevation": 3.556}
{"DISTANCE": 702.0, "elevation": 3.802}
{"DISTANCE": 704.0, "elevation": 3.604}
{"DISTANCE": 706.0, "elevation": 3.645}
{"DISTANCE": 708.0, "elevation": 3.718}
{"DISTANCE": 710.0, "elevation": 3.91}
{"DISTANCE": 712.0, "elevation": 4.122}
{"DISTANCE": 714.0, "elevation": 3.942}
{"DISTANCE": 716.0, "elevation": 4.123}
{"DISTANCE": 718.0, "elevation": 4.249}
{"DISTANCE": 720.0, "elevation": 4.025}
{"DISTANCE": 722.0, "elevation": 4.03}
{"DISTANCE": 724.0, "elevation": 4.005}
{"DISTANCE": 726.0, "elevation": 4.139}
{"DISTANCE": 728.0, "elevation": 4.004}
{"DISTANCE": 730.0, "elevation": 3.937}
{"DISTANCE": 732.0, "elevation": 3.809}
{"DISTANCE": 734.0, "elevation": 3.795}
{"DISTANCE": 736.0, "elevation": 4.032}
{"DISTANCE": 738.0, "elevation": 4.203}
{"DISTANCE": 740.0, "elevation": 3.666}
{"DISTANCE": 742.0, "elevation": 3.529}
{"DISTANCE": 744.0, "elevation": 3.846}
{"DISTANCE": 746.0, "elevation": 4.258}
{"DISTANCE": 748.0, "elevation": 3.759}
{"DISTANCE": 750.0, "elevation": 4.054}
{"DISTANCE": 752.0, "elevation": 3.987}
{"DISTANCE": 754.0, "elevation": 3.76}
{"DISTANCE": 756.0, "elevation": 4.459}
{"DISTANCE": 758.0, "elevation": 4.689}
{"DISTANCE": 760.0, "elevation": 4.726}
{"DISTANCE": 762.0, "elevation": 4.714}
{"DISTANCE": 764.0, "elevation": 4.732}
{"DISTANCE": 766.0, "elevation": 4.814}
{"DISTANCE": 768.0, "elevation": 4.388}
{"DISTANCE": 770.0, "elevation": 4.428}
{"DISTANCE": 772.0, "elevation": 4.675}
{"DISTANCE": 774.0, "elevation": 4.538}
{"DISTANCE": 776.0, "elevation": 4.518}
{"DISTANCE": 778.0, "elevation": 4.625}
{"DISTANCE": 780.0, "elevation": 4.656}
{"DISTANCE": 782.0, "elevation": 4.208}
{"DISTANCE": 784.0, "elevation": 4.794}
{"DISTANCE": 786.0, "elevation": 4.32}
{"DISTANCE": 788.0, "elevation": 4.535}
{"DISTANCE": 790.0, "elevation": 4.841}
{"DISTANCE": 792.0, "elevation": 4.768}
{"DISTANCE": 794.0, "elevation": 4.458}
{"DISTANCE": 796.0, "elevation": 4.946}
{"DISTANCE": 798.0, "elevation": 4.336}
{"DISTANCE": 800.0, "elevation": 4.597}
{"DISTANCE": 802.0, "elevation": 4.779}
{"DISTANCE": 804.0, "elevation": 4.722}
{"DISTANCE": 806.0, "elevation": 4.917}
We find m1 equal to 1.02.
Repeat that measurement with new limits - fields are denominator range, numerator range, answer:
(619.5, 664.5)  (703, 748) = 0.80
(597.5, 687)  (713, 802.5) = 0.91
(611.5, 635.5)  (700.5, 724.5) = 0.83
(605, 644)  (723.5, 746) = 0.83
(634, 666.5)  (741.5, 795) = 0.88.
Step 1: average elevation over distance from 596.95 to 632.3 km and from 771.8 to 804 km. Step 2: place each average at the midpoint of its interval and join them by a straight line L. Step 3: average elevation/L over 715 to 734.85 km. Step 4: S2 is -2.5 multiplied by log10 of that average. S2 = 0.15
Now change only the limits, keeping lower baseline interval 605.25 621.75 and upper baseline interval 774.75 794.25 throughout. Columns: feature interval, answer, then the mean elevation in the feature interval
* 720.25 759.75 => 0.15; 4.01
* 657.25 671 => -0.09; 5.09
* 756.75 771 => -0.01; 4.64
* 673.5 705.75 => 0.14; 4.09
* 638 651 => -0.07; 5.01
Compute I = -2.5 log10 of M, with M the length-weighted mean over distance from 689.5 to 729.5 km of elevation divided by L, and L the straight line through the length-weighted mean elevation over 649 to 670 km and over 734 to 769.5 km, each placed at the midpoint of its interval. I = 0.17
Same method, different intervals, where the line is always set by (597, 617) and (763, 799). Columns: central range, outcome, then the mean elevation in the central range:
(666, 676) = -0.06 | 4.77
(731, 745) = 0.19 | 3.84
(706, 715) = 0.17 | 3.89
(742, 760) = 0.12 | 4.1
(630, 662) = -0.11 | 4.97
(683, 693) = 0.12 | 4.07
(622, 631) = -0.03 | 4.62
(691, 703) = 0.17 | 3.88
